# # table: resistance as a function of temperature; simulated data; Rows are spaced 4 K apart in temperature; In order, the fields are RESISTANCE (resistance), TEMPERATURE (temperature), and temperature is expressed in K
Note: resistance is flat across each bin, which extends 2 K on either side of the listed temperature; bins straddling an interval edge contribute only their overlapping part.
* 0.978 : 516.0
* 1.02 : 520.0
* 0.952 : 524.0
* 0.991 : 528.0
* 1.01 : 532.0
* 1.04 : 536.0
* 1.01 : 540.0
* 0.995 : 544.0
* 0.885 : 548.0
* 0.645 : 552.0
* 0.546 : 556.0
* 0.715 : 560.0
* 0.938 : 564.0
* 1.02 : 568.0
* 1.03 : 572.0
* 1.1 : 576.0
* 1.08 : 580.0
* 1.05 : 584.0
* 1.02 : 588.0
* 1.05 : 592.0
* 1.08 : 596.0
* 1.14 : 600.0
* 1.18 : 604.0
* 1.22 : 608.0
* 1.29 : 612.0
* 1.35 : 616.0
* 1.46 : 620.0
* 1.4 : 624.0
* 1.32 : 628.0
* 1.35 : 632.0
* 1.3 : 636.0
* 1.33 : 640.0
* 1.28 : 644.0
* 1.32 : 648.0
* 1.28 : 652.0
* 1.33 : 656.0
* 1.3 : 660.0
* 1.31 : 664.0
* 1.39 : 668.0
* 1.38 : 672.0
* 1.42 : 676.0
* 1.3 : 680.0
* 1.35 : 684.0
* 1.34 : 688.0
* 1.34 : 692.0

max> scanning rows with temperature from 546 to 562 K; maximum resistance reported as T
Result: 0.885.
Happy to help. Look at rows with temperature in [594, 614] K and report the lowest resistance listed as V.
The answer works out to 1.08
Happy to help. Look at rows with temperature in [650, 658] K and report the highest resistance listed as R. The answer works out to 1.33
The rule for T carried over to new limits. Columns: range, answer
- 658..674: 1.39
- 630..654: 1.35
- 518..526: 1.02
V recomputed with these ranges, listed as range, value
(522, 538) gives 0.952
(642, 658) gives 1.28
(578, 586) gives 1.05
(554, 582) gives 0.546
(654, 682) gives 1.3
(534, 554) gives 0.645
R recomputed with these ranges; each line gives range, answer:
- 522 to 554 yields 1.04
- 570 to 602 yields 1.14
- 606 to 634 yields 1.46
